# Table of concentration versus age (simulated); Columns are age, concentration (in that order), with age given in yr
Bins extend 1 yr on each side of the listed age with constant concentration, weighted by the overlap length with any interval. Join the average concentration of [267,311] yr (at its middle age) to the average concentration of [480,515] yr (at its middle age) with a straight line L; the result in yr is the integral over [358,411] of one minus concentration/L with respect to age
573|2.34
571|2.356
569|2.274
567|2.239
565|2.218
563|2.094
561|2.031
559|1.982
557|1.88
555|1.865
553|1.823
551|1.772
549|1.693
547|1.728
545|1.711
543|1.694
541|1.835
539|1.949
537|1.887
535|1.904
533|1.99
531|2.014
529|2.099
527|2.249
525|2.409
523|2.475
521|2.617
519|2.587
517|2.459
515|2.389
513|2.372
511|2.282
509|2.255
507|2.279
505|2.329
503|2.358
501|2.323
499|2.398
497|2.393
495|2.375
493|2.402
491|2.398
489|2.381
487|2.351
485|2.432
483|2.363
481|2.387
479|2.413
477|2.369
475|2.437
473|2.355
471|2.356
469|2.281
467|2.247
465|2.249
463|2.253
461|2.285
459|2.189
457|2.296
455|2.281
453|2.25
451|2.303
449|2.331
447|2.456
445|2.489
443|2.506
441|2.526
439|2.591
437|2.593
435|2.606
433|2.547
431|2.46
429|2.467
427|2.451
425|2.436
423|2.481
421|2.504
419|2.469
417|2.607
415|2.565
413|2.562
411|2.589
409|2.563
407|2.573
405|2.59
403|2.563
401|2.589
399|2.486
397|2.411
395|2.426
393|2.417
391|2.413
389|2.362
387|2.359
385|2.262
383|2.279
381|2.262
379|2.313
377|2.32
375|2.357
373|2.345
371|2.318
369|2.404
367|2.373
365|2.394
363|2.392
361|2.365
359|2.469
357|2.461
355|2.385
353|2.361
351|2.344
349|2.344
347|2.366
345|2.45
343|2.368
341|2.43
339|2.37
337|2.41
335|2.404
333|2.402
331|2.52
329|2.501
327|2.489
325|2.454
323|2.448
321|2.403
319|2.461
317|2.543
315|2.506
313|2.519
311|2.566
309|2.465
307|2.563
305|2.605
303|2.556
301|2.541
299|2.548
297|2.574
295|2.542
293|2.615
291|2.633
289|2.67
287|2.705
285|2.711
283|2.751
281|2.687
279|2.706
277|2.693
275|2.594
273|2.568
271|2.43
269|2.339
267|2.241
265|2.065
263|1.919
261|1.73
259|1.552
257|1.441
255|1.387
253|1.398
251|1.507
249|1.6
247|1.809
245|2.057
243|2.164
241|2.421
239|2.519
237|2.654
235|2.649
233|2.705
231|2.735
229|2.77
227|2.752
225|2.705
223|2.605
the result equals 1.5 yr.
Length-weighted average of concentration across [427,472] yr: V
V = 2.39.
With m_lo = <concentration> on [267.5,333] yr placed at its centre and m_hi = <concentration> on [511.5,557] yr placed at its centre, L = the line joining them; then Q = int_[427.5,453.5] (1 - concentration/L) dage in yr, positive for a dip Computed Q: -2.4 yr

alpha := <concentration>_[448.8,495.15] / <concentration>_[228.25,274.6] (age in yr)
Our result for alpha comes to 1.1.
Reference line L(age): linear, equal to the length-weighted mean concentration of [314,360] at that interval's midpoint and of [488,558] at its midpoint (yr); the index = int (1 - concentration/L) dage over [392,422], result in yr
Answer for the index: -2.6 yr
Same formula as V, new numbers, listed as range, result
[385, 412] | 2.48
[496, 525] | 2.39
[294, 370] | 2.46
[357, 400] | 2.37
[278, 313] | 2.61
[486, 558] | 2.16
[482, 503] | 2.38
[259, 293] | 2.44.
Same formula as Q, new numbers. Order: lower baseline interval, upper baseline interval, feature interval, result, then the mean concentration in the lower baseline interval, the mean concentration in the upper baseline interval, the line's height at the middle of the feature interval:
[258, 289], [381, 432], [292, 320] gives -1.6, 2.39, 2.47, 2.41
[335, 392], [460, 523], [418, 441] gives -1.4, 2.37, 2.37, 2.37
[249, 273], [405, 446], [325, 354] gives -3.3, 1.84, 2.53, 2.17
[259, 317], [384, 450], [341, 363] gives 0.8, 2.49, 2.49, 2.49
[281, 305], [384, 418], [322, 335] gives 0.6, 2.62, 2.49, 2.58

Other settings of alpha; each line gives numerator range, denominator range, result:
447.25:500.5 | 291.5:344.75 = 0.94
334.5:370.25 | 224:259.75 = 1.11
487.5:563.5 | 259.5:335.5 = 0.87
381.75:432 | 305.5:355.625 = 1.01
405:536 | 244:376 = 1.02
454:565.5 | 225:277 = 1.01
